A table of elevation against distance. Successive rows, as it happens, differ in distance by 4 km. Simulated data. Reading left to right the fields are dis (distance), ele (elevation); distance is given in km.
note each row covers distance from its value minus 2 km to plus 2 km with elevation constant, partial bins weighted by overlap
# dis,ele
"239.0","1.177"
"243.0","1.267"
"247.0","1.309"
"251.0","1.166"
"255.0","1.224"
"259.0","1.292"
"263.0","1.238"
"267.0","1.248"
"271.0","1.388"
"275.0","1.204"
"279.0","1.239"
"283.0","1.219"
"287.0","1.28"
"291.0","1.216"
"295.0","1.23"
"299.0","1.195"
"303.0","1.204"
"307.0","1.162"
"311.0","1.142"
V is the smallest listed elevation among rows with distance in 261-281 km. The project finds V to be 1.204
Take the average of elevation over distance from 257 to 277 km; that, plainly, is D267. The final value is 1.27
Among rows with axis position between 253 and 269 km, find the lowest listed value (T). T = 1.224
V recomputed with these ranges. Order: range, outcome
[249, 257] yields 1.166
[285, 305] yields 1.195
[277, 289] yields 1.219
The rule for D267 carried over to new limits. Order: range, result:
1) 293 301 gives 1.21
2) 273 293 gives 1.23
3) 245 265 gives 1.25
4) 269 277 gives 1.3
